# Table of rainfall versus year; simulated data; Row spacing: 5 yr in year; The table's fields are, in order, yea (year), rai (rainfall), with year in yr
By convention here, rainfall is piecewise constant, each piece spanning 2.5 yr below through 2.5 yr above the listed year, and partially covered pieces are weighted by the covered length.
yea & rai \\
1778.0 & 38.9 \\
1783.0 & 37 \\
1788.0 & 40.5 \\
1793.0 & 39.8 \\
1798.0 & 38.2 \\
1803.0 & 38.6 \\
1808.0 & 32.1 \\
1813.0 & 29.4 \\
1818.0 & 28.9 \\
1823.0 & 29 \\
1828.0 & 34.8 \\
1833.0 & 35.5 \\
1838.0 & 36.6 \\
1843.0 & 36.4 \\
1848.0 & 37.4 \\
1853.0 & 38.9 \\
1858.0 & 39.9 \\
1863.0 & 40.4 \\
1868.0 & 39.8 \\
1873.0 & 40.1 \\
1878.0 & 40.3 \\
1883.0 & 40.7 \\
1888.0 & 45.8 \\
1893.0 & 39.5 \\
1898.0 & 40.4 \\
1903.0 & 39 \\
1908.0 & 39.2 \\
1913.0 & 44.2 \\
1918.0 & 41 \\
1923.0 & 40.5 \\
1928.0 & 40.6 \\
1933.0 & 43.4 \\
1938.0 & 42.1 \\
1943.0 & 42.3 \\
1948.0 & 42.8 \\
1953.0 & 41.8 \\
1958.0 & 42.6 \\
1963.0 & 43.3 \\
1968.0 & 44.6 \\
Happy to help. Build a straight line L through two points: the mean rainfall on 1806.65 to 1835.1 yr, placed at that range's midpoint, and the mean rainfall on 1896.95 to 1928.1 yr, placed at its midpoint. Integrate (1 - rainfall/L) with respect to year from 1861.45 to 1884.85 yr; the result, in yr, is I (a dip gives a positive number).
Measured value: -2.2 yr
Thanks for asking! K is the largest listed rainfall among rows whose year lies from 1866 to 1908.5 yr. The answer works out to 45.8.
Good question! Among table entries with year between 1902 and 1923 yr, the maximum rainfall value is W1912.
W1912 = 44.2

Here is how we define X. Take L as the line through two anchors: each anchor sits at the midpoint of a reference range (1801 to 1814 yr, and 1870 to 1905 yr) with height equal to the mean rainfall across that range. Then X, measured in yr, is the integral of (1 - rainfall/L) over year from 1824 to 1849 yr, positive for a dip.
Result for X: 0.4 yr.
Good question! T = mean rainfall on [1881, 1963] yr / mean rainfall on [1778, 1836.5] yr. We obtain 1.2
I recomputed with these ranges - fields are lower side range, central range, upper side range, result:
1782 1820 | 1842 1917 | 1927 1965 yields -1.8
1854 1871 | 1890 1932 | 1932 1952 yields 0.8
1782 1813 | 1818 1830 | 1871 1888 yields 2.3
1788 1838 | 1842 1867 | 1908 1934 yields -1.1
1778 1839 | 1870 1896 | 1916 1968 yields -1.4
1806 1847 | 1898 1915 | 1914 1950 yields -0.4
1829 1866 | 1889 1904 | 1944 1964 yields -0.1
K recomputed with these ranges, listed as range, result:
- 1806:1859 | 39.9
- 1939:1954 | 42.8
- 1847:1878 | 40.4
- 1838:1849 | 37.4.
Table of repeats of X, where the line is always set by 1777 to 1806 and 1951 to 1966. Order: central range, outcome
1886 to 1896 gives -0.3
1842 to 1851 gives 0.7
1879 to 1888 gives -0.3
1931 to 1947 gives -0.1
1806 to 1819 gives 3.0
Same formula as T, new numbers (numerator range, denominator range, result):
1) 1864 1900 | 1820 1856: 1.15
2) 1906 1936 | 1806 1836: 1.31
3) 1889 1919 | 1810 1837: 1.28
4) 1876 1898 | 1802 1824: 1.32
